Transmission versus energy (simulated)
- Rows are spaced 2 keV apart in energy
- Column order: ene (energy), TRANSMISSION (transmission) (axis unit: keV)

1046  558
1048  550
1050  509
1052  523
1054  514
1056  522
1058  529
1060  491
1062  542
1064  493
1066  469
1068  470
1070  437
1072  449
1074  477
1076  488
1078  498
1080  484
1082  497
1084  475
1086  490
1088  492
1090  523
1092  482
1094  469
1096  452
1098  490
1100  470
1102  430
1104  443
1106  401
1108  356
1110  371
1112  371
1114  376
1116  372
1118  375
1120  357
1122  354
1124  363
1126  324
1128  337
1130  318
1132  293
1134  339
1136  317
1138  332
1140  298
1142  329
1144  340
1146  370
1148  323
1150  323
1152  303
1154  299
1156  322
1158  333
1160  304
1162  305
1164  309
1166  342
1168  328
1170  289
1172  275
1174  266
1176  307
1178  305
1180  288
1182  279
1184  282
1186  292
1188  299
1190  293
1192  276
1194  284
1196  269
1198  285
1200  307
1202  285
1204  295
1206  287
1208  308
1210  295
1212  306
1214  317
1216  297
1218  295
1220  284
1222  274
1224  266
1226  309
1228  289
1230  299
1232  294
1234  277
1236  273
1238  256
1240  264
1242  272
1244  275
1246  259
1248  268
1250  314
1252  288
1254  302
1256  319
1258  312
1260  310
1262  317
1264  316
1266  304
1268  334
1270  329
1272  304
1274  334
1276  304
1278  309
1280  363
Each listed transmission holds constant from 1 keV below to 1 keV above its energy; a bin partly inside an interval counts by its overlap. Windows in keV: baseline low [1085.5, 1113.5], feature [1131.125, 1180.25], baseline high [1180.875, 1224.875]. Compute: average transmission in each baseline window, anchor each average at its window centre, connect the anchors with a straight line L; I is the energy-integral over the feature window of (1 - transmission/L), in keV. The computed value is 6.2 keV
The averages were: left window 444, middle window 314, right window 290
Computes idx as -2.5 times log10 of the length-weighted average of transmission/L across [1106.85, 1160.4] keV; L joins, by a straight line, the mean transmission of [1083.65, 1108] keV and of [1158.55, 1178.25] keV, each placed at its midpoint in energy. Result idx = 0.125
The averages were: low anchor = 463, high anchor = 304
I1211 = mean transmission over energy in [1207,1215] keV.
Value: 306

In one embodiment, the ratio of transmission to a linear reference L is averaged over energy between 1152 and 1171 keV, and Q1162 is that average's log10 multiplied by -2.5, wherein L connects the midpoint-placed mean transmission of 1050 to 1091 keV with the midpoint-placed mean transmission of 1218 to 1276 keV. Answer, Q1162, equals 0.24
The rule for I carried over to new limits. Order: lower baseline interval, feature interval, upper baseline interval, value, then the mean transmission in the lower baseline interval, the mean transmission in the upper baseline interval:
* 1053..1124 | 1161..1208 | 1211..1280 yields 8.40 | 453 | 297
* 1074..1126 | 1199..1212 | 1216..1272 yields 1.32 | 434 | 293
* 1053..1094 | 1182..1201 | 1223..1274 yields 3.79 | 491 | 295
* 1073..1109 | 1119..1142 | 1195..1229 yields 4.50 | 468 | 292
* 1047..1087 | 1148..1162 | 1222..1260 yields 2.71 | 495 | 286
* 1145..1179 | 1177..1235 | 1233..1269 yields 2.16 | 312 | 292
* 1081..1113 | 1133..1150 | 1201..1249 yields 2.70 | 451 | 285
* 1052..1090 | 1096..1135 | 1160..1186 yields 2.94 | 492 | 298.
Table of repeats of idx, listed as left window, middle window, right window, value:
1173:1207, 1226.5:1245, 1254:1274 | 0.100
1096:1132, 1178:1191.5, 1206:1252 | 0.119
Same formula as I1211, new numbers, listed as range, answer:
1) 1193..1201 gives 286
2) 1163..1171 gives 317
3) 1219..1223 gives 279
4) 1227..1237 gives 286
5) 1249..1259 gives 307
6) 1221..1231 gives 287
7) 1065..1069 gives 470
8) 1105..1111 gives 376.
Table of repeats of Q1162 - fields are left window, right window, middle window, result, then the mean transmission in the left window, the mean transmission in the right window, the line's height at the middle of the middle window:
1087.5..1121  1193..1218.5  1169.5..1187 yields 0.150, 424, 295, 330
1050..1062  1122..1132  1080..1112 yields -0.100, 517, 333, 414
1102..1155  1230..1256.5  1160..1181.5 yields 0.077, 347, 282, 323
